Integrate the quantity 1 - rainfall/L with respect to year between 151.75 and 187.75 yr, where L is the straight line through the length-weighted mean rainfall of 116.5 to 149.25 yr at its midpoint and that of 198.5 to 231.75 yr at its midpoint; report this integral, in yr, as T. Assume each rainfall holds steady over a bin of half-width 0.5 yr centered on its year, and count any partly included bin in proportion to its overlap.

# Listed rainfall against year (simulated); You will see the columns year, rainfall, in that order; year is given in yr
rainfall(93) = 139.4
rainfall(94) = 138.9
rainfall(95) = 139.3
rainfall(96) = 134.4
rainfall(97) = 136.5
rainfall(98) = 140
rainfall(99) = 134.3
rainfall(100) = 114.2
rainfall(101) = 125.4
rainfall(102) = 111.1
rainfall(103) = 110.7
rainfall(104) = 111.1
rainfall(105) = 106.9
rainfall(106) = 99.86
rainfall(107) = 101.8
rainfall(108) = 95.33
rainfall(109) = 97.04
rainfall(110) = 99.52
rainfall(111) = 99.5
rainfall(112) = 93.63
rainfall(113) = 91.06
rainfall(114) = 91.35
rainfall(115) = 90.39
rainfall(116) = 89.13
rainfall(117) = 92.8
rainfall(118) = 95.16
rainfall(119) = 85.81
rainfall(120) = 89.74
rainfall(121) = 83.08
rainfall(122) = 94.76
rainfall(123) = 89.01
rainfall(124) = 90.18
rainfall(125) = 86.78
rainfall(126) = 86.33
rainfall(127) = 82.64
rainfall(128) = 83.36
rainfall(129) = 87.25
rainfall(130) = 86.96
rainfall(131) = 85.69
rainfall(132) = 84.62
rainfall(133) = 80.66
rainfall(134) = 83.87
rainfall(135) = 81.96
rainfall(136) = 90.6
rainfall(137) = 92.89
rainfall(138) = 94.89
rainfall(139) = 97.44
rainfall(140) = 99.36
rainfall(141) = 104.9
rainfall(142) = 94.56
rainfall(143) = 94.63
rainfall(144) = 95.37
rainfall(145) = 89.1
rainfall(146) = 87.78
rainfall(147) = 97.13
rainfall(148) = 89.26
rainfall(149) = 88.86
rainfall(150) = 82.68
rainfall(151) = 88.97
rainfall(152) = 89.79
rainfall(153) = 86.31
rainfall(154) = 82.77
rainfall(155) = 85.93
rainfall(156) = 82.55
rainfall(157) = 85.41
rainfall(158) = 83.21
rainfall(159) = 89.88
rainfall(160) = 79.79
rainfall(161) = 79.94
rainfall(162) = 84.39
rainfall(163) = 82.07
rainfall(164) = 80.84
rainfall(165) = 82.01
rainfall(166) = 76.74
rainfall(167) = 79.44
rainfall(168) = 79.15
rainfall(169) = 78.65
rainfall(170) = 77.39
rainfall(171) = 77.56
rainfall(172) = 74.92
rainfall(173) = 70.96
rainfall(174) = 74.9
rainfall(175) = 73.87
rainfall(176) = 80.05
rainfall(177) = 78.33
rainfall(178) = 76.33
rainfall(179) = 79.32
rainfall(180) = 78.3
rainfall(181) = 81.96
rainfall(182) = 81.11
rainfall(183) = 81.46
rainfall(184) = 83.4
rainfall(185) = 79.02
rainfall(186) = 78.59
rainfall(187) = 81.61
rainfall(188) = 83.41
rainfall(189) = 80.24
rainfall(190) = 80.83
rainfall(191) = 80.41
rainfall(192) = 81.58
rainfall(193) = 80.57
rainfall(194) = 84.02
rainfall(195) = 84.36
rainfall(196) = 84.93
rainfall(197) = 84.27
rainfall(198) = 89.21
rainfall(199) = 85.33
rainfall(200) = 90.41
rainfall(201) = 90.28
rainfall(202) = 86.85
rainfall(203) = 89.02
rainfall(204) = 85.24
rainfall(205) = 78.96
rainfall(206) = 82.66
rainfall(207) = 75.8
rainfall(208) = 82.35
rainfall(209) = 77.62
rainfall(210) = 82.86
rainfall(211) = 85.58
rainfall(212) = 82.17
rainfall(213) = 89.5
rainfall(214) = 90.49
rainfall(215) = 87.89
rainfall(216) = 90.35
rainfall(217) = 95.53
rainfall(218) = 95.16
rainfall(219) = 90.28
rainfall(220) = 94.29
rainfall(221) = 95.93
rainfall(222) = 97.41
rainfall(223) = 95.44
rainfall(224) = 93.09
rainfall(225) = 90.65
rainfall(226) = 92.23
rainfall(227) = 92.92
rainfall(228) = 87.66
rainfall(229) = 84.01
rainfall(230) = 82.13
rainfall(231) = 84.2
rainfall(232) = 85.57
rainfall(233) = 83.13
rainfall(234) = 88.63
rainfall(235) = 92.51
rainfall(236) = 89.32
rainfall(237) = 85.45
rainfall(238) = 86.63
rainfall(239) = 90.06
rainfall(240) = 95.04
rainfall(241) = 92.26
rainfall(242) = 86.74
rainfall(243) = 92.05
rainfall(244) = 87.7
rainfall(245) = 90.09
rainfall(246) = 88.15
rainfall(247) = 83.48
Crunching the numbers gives 3.5 yr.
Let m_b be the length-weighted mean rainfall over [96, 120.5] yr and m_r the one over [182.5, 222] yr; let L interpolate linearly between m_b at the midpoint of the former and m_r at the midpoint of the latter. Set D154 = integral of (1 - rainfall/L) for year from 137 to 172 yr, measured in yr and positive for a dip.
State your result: 3.2 yr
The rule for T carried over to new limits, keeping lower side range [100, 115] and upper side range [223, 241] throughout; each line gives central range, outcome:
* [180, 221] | 3.3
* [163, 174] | 2.1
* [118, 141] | 2.6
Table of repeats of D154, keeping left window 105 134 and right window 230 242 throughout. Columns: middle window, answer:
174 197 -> 2.2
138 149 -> -0.6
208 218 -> 0.2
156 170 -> 1.3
